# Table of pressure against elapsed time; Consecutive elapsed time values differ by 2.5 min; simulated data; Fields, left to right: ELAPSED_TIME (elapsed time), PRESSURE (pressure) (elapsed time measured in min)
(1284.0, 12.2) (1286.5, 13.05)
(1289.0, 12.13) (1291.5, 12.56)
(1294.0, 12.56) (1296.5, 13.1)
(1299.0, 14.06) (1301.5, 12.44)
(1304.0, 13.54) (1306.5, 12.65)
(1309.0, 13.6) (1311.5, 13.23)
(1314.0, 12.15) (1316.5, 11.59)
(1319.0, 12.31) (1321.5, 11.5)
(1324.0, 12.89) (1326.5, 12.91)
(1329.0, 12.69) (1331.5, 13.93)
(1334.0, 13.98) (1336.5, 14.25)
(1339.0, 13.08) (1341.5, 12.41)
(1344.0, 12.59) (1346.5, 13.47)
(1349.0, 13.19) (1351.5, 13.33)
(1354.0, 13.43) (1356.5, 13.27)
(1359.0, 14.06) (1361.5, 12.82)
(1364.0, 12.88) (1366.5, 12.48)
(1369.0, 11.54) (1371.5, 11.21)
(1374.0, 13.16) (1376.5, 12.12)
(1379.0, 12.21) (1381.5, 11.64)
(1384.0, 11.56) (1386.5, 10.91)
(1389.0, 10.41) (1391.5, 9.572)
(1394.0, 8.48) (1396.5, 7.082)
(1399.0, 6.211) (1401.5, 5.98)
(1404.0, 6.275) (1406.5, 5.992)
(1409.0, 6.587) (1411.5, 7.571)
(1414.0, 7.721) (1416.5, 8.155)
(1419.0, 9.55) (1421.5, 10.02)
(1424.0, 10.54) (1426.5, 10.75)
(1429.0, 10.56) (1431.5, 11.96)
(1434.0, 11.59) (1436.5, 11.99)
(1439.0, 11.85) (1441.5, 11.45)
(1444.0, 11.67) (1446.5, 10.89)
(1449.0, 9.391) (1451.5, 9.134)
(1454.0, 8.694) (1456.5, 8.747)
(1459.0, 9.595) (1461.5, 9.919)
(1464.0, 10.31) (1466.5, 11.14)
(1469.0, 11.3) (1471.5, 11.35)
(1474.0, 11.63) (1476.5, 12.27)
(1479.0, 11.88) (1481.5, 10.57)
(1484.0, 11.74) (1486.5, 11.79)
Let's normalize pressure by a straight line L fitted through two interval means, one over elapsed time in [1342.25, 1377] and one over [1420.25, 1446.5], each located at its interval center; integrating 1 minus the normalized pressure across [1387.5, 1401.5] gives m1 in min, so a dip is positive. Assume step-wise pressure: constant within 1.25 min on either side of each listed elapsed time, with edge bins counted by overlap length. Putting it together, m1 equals 4.5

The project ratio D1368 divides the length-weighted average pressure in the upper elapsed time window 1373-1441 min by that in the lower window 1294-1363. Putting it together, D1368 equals 0.7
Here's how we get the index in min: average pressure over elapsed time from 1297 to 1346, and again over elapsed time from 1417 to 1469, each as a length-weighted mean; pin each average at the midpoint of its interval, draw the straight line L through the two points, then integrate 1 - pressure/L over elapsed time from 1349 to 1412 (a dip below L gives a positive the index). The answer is 6.9 min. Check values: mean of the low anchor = 12.9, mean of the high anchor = 10.5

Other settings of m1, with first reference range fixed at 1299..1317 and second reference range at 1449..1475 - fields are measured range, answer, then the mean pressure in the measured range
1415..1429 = 1.3 min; 9.83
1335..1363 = -2.6 min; 13.3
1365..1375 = -0.3 min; 12.1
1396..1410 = 6.1 min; 6.31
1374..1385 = -0.4 min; 12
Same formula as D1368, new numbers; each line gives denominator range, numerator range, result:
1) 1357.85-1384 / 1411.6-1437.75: 0.82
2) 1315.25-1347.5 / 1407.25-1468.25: 0.77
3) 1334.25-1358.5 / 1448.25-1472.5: 0.75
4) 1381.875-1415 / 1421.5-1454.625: 1.33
